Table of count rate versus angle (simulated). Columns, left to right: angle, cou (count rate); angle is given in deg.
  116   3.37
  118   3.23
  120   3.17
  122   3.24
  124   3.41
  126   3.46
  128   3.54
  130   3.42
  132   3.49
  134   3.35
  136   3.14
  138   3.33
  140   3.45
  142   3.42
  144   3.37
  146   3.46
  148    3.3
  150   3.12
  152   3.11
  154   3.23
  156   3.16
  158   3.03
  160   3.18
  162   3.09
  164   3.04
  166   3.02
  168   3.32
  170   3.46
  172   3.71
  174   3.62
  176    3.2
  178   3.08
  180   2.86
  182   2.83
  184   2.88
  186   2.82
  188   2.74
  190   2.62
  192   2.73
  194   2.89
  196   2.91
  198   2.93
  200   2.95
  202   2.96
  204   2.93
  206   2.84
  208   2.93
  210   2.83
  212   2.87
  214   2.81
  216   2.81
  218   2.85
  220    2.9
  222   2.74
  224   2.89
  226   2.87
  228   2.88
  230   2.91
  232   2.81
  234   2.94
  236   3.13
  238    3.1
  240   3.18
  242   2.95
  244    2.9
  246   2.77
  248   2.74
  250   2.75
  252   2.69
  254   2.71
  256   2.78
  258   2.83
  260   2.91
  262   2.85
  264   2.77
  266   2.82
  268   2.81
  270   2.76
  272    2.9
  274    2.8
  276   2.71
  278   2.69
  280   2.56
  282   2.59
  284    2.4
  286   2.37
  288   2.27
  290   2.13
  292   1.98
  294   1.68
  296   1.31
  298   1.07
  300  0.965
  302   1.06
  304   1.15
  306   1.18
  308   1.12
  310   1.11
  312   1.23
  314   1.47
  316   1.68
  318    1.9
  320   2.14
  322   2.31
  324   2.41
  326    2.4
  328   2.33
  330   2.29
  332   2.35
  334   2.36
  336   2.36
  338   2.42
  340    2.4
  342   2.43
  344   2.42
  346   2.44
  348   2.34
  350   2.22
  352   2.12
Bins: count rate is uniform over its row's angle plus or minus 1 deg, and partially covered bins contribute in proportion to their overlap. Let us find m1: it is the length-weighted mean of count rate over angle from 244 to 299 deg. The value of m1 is 2.51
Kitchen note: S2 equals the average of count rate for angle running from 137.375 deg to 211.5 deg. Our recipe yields 3.09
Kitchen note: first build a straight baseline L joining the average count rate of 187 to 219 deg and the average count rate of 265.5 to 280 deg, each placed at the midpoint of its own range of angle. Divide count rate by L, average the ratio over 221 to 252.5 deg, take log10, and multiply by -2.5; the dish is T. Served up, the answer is -0.03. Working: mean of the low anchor 2.85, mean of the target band 2.89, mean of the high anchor 2.77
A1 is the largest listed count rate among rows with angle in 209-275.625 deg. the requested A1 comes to 3.18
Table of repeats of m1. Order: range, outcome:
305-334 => 1.87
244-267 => 2.79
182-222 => 2.85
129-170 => 3.26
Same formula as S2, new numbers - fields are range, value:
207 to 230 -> 2.86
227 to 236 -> 2.91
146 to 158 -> 3.19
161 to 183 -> 3.2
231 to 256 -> 2.88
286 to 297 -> 1.92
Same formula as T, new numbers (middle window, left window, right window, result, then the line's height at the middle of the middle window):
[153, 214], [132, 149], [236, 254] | 0.05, 3.17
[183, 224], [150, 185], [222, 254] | 0.06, 3.02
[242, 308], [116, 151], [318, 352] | 0.14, 2.63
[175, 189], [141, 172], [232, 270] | 0.08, 3.14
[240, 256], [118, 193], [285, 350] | -0.14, 2.47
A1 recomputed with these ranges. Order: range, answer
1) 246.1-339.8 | 2.91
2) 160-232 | 3.71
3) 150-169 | 3.32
